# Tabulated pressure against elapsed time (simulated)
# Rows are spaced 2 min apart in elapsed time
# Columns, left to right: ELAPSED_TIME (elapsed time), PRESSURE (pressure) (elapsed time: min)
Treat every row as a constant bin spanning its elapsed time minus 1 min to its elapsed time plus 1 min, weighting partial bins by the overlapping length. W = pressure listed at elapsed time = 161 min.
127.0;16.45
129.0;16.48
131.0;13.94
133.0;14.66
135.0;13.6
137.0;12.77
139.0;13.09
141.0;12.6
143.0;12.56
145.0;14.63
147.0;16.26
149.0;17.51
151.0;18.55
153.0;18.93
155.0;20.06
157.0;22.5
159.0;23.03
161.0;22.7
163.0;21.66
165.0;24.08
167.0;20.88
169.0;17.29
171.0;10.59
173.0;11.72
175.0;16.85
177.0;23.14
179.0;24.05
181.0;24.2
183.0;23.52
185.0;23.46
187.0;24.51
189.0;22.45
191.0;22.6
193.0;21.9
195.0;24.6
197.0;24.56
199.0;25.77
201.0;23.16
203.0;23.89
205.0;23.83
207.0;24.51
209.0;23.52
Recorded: 22.7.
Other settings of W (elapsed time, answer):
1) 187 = 24.51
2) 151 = 18.55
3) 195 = 24.6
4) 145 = 14.63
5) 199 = 25.77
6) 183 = 23.52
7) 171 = 10.59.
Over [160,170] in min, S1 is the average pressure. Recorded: 21.3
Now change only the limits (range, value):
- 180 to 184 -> 23.9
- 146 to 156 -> 18.3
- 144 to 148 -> 15.4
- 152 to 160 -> 21.1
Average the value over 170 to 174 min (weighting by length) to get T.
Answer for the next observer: 11.2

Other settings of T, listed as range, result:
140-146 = 13.3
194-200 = 25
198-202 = 24.5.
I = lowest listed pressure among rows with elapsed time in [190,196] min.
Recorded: 21.9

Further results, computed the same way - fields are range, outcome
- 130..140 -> 12.77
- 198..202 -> 23.16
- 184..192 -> 22.45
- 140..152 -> 12.56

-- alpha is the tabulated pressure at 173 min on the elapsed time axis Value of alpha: 11.72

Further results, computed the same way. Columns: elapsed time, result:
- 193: 21.9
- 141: 12.6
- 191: 22.6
